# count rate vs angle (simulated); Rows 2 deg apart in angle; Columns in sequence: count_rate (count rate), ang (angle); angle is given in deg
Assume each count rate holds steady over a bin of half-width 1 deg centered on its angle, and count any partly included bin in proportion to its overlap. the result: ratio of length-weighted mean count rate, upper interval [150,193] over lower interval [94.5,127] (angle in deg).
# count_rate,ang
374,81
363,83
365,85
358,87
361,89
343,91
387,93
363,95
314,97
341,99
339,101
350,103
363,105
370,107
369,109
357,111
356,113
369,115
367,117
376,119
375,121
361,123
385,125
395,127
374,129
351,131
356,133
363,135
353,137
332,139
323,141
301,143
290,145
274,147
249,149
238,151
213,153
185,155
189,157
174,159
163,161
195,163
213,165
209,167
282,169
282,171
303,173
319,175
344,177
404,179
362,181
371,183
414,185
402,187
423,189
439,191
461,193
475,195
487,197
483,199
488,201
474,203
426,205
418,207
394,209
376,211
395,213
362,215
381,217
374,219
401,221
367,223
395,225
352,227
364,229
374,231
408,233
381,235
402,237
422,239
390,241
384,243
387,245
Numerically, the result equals 0.8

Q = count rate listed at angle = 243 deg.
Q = 384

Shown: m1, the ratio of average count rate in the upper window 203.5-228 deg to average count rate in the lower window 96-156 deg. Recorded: 1.17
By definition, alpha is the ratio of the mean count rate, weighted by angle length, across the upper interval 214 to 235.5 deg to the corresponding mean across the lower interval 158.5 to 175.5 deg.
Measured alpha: 1.59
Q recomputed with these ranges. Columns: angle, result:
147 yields 274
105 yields 363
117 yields 367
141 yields 323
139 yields 332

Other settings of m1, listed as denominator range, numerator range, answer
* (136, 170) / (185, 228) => 1.70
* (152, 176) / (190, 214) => 1.95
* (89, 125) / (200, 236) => 1.10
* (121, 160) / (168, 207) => 1.33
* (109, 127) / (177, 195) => 1.11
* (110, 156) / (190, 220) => 1.31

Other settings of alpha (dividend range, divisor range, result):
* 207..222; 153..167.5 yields 2.02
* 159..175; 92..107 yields 0.67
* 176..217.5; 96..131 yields 1.16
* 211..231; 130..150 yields 1.18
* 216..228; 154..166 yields 2.03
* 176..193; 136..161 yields 1.56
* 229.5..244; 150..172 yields 1.85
